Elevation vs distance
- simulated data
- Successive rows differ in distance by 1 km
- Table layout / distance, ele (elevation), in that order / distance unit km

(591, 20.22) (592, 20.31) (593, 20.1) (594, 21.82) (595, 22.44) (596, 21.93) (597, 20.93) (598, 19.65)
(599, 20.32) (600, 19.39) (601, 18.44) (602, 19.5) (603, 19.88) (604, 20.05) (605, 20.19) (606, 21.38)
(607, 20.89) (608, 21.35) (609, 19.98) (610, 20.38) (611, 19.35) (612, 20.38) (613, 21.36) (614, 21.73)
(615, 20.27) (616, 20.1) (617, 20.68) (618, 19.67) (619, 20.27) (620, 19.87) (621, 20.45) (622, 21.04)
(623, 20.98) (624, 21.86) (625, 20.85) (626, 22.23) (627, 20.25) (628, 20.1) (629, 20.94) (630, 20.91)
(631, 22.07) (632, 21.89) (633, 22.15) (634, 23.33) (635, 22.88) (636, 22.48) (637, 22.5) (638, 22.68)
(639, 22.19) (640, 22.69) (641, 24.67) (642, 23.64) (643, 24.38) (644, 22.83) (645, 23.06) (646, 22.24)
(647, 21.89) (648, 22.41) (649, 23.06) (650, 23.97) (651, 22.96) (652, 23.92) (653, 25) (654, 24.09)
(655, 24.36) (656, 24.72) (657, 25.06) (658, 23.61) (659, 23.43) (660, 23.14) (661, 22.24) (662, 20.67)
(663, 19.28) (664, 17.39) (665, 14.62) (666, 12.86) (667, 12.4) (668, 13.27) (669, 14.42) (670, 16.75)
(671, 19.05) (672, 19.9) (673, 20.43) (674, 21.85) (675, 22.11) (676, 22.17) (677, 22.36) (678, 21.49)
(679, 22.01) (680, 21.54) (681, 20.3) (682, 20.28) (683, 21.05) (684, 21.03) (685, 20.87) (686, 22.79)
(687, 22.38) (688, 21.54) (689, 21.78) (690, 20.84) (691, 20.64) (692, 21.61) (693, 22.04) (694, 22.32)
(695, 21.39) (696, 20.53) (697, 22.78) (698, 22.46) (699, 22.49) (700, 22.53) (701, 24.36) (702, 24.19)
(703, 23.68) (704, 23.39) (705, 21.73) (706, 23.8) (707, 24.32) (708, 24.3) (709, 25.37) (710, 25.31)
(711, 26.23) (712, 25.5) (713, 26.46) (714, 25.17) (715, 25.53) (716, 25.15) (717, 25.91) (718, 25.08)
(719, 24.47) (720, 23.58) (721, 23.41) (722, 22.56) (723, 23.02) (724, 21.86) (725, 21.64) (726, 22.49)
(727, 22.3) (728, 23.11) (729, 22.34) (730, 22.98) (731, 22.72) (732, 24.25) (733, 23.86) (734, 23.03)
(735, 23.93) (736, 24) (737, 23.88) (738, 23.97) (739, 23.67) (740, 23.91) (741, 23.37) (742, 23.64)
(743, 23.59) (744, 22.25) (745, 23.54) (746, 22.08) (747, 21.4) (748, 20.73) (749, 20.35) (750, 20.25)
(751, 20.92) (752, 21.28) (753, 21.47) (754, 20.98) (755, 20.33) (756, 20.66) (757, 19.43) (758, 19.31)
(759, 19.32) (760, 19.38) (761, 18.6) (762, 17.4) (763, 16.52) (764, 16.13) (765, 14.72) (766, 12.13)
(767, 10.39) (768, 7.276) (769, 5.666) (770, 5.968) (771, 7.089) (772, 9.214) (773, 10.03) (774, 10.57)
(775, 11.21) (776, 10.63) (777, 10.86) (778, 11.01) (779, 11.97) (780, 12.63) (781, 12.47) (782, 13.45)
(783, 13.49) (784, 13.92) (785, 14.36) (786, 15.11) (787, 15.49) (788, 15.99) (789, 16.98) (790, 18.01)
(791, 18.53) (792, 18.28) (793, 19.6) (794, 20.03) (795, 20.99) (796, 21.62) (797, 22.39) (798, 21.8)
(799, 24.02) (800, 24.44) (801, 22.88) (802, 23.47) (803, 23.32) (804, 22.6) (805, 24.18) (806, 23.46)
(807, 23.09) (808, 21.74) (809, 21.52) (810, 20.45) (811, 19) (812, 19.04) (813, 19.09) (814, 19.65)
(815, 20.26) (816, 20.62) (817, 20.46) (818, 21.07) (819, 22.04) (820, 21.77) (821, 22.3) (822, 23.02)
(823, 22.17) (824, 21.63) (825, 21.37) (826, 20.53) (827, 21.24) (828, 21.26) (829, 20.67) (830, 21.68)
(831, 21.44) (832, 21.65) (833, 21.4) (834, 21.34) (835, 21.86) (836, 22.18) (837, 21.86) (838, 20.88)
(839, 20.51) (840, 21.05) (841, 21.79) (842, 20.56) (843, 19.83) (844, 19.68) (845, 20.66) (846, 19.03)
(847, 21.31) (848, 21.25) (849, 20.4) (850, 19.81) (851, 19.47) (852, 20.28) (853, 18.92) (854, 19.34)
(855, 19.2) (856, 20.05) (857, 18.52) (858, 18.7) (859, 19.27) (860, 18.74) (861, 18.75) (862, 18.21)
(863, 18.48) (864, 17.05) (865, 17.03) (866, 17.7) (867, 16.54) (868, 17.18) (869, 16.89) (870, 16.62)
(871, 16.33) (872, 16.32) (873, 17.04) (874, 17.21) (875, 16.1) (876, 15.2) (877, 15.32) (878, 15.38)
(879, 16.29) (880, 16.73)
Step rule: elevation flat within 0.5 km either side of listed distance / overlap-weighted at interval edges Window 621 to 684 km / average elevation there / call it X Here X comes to 21.4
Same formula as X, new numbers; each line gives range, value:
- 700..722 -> 24.5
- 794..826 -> 21.7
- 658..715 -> 21.5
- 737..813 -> 18.1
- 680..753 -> 22.9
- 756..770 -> 15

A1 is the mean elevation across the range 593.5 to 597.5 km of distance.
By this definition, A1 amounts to 21.8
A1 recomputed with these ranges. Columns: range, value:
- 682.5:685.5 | 21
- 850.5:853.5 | 19.6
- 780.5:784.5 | 13.3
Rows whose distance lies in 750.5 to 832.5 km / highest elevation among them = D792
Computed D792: 24.44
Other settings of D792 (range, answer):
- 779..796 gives 21.62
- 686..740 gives 26.46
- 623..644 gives 24.67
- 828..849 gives 22.18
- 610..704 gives 25.06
